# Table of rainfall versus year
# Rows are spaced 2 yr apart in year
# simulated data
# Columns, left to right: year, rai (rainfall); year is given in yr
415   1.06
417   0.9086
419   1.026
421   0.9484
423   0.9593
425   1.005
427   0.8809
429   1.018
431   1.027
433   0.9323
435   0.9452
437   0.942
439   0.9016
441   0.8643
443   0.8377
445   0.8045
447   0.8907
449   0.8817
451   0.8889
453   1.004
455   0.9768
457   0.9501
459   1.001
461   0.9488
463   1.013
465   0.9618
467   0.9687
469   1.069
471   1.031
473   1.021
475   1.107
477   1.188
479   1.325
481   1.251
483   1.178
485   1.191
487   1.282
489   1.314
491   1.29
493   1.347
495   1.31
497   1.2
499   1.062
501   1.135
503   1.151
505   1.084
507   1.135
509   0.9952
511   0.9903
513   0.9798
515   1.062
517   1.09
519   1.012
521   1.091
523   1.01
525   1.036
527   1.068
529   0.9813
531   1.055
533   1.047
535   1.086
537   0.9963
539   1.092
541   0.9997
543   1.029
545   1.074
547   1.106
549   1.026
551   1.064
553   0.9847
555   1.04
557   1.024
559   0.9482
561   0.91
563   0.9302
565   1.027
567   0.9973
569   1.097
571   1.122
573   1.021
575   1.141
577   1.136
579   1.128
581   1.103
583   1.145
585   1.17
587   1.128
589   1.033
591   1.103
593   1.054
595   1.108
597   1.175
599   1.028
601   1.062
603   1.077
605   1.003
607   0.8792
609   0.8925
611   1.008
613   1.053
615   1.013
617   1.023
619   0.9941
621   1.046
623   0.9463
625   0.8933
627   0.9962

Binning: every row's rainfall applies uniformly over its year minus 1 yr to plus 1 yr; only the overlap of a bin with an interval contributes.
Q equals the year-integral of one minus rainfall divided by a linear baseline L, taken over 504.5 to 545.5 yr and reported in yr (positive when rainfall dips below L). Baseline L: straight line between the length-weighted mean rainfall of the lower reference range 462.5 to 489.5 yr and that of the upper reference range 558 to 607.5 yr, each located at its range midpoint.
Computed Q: 2.2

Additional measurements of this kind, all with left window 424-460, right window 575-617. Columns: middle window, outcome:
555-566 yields 0.6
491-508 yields -3.5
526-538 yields -0.3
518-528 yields -0.4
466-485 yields -3.4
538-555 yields -0.4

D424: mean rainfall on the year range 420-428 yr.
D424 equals 0.948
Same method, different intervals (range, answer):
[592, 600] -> 1.09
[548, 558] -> 1.03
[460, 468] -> 0.973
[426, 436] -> 0.961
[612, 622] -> 1.03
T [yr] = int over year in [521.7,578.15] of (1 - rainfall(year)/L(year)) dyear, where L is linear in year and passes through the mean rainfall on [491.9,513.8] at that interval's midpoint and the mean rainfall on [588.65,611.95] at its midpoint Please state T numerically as 2.35 yr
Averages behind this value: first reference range 1.13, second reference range 1.04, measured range 1.04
